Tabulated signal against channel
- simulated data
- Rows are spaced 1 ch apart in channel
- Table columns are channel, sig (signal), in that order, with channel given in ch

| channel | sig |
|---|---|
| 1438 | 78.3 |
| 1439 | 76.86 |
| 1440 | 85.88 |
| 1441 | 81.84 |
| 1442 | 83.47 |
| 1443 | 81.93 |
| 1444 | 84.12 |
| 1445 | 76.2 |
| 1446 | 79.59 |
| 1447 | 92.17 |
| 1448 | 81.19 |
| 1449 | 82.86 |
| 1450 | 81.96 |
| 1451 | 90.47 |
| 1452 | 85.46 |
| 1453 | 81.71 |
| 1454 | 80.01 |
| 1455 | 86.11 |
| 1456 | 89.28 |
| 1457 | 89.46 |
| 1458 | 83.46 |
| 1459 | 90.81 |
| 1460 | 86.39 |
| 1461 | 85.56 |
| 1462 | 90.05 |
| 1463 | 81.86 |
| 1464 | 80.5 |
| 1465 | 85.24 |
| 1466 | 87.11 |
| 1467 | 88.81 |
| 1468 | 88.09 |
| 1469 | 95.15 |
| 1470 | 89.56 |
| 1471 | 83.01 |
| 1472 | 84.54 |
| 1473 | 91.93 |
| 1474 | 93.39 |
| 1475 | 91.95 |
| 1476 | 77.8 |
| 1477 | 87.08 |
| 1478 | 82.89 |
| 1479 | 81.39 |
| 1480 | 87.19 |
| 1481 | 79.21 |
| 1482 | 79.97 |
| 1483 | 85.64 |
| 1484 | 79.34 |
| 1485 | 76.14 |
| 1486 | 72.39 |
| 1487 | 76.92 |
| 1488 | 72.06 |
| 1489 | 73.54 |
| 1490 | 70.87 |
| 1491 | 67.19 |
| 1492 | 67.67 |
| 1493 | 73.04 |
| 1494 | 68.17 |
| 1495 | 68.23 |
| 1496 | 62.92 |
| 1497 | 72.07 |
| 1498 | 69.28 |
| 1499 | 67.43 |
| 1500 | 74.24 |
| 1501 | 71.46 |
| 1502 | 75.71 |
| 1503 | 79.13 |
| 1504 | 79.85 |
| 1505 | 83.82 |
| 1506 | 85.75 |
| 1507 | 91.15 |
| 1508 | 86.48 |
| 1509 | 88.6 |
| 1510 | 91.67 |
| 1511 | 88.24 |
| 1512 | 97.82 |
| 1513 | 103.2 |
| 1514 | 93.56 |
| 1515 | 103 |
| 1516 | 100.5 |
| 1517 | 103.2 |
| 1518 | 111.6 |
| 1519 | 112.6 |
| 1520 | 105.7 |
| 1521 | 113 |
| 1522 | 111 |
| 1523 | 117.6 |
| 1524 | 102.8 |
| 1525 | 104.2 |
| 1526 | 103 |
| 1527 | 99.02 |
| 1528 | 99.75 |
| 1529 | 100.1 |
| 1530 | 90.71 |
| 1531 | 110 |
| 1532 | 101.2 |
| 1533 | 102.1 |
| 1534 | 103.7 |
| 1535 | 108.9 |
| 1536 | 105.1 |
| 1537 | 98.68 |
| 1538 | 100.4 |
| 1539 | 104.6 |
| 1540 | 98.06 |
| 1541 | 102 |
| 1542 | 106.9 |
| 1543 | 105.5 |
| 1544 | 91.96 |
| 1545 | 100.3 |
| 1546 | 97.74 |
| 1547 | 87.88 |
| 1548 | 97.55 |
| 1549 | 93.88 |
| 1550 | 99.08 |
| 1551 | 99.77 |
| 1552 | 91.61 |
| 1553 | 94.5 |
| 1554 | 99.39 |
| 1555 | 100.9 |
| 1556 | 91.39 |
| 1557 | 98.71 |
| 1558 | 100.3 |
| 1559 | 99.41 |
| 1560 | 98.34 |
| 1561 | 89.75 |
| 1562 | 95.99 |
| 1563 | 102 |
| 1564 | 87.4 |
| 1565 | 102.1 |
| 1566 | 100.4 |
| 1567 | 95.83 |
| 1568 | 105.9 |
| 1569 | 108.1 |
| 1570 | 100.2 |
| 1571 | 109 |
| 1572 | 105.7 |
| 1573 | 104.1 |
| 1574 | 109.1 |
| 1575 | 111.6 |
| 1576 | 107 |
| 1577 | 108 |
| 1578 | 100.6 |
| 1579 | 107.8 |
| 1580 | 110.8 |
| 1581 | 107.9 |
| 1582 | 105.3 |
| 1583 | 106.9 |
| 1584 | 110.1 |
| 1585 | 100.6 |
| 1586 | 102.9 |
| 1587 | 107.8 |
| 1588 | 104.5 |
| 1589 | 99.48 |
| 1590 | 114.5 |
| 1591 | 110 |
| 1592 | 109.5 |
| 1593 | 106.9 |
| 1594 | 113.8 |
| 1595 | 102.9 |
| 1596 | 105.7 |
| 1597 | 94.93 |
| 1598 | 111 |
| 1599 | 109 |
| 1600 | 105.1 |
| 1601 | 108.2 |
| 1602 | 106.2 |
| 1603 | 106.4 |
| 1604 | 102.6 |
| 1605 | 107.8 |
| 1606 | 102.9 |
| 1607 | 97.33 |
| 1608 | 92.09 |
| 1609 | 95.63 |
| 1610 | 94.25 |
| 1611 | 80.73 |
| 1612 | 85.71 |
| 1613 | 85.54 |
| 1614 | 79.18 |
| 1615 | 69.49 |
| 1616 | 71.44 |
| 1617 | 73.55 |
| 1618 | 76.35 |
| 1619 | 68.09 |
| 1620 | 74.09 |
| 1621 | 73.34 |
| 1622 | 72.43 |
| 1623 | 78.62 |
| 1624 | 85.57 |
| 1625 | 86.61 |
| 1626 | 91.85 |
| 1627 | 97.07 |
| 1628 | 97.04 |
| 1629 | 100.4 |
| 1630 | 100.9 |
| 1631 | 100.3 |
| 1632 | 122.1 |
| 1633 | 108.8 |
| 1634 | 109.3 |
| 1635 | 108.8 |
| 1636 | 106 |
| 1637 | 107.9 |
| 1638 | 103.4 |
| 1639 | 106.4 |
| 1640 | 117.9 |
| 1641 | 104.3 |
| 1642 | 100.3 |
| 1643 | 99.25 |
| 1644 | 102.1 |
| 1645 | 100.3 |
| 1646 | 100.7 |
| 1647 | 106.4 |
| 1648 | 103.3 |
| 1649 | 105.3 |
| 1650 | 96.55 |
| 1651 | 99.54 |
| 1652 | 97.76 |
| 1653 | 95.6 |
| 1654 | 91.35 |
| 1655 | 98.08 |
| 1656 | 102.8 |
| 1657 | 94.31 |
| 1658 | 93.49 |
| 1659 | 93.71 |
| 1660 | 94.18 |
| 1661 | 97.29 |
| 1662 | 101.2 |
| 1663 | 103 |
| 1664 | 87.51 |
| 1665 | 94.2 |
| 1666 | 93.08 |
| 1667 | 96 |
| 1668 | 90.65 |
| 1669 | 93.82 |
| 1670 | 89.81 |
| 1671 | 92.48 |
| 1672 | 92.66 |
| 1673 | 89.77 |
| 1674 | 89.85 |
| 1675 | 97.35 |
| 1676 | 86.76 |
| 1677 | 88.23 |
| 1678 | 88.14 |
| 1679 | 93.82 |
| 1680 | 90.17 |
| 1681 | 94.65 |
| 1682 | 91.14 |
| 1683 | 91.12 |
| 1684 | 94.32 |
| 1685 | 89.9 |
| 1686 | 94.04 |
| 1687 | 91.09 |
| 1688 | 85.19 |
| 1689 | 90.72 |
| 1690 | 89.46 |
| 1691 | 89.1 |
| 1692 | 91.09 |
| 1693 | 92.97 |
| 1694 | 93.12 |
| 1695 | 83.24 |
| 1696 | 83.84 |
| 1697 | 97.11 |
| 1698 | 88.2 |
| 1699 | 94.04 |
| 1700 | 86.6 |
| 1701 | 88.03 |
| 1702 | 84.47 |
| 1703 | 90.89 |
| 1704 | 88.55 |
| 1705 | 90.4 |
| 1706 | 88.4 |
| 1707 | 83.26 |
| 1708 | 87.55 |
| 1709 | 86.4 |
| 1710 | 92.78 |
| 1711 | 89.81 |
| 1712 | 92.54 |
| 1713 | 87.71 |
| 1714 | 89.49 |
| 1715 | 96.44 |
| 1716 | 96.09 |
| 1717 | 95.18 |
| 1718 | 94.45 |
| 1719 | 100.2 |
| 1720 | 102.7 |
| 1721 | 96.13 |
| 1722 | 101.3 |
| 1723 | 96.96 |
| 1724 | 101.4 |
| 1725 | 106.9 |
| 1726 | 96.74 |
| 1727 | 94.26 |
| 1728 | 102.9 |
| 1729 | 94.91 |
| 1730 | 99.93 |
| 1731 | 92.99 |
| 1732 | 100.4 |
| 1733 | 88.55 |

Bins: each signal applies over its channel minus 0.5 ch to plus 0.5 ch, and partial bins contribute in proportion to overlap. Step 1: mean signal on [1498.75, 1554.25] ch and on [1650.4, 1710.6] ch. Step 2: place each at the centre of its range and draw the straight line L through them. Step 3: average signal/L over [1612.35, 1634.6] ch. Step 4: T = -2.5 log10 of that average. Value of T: 0.08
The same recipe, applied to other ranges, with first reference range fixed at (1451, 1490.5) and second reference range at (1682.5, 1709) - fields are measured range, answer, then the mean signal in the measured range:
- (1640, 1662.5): -0.13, 99.4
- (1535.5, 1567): -0.14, 98.1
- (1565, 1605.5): -0.22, 106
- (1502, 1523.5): -0.14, 97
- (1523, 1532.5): -0.19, 102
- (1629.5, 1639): -0.22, 107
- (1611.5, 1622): 0.16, 75.5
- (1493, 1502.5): 0.20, 70.1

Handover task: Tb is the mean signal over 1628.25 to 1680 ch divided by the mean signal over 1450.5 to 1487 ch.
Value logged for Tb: 1.2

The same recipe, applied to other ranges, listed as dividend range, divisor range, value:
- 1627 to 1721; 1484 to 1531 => 1.09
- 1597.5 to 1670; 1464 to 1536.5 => 1.08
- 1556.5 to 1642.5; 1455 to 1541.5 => 1.12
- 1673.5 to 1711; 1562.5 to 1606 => 0.85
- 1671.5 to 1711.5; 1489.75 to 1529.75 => 1.01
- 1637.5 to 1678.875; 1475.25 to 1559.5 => 1.06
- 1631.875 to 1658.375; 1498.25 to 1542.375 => 1.06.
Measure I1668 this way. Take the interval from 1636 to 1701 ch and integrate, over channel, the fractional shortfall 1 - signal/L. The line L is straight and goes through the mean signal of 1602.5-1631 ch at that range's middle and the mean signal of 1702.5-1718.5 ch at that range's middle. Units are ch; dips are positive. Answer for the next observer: -4.2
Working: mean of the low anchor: 87.6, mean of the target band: 95.1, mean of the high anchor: 90.6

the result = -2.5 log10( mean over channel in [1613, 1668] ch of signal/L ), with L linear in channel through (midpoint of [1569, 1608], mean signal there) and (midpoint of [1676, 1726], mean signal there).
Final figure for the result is 0.05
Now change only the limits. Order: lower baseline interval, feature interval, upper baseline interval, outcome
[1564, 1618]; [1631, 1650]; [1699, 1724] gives -0.090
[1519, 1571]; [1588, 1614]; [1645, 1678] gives -0.036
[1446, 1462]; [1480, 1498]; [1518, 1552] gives 0.252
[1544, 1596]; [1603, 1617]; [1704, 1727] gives 0.119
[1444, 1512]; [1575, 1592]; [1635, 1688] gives -0.182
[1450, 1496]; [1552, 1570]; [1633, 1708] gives -0.120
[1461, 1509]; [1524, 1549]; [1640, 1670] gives -0.178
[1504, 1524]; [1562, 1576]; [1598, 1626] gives -0.108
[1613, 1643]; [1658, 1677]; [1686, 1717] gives -0.026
